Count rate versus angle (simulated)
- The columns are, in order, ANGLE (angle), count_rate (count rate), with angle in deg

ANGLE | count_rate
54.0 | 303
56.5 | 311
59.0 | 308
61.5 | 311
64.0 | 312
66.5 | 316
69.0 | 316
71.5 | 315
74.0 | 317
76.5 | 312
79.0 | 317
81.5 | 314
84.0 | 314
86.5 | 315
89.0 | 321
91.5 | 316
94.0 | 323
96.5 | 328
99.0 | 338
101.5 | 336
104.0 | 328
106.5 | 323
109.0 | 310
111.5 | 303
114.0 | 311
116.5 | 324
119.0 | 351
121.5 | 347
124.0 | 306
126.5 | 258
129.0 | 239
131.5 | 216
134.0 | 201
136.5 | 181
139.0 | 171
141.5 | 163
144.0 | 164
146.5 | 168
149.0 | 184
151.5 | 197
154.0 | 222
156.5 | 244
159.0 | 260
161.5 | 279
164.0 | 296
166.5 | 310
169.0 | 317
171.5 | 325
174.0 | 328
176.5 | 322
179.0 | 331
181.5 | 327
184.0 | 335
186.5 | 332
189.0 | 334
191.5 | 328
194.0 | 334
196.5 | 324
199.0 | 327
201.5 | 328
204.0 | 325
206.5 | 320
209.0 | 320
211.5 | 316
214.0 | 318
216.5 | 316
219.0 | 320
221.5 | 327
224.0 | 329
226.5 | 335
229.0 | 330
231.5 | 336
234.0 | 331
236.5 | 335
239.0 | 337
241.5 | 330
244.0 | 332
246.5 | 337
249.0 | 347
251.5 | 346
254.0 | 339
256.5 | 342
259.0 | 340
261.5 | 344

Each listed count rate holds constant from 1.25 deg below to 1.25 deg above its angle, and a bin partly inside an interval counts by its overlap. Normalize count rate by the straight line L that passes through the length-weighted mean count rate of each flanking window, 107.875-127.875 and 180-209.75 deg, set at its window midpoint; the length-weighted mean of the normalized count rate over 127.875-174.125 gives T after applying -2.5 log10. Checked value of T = 0.346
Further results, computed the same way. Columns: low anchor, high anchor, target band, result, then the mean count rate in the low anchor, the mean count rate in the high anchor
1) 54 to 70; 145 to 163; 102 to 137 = -0.13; 312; 222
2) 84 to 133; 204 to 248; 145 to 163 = 0.38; 310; 328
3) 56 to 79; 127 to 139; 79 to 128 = -0.25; 313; 208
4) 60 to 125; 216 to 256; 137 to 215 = 0.16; 320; 333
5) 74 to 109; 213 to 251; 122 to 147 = 0.46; 321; 331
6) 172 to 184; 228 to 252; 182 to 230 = 0.02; 328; 336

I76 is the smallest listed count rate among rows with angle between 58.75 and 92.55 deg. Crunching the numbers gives 308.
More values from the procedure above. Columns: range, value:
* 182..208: 320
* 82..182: 163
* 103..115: 303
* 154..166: 222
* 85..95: 315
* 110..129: 239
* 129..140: 171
